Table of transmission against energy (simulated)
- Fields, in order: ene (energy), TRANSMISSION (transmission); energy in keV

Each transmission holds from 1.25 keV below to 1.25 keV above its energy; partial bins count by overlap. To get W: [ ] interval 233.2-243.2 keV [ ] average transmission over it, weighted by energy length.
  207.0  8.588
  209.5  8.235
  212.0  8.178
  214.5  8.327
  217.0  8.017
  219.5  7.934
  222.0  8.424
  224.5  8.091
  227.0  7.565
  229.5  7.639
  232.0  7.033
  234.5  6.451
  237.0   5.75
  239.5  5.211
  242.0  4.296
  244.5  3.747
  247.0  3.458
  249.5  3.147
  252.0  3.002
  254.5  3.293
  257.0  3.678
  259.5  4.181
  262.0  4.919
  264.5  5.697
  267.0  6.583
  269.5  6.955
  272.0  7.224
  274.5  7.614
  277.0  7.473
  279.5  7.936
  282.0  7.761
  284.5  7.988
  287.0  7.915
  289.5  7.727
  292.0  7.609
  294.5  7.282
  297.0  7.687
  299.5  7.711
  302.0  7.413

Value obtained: 5.44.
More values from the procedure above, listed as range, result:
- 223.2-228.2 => 7.84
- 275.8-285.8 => 7.79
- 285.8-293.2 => 7.75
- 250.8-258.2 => 3.32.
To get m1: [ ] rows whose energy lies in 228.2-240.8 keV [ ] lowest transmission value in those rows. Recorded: 5.211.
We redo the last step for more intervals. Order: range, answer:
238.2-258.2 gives 3.002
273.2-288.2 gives 7.473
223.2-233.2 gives 7.033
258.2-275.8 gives 4.181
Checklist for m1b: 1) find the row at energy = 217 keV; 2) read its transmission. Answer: 8.017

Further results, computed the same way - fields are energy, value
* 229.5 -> 7.639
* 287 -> 7.915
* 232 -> 7.033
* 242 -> 4.296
